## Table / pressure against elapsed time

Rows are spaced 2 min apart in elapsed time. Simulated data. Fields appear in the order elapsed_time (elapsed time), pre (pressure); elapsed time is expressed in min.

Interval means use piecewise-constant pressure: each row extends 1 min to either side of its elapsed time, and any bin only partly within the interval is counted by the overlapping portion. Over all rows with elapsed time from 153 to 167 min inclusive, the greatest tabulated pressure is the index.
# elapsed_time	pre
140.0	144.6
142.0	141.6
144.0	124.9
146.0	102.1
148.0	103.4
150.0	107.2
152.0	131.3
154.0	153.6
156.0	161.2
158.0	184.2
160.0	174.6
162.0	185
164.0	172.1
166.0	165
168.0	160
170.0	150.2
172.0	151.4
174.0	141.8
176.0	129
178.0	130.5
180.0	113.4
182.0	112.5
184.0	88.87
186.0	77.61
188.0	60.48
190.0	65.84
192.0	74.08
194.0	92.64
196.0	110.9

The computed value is 185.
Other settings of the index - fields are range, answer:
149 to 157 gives 161.2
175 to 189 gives 130.5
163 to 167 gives 172.1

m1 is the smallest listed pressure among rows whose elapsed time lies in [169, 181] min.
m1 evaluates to 113.4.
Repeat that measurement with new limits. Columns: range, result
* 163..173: 150.2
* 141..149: 102.1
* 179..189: 60.48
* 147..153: 103.4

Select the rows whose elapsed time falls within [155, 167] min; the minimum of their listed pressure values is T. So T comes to 161.2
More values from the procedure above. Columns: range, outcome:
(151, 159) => 131.3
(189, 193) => 65.84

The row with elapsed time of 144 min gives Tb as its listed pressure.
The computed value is 124.9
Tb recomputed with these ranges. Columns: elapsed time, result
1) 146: 102.1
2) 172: 151.4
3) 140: 144.6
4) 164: 172.1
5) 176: 129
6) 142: 141.6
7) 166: 165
